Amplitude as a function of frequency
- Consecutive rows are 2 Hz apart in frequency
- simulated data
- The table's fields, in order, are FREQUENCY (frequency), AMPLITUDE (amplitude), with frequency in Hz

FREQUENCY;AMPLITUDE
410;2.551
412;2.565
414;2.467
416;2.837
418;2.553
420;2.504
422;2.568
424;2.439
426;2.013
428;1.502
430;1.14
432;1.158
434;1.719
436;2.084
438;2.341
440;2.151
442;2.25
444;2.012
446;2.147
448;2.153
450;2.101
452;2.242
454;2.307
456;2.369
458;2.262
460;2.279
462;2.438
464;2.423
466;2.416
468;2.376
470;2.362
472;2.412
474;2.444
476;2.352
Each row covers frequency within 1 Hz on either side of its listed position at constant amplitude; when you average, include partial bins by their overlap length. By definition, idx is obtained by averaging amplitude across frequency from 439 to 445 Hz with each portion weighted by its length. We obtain 2.14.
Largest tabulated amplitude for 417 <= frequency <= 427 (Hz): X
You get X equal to 2.568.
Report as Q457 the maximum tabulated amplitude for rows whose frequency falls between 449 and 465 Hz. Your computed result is 2.438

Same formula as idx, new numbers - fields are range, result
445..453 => 2.16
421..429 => 2.13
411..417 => 2.62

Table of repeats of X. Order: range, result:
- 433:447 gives 2.341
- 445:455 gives 2.307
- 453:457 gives 2.369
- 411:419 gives 2.837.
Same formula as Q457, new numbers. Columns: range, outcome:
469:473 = 2.412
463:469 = 2.423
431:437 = 2.084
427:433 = 1.502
